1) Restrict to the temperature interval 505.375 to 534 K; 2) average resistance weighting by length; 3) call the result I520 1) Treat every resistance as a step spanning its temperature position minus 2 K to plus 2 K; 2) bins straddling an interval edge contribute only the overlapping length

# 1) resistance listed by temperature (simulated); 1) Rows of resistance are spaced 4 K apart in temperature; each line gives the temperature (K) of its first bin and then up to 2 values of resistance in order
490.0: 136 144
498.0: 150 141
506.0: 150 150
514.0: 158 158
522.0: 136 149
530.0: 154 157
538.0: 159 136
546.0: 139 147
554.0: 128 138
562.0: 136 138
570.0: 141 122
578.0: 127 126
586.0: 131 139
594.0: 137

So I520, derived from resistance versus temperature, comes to 151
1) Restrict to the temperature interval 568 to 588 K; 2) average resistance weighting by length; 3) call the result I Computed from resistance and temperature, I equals 129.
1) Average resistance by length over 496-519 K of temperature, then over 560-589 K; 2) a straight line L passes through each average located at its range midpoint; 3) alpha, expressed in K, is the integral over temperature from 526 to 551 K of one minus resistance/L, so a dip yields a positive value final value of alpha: -1.2 K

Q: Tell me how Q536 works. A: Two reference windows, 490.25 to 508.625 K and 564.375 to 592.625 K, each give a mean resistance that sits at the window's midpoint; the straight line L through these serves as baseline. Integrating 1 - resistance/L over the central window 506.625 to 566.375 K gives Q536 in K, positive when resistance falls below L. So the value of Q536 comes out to -2.9 K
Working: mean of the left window 145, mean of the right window 132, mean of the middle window 146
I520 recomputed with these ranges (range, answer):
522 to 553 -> 147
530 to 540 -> 157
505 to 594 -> 142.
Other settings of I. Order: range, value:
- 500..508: 146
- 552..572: 136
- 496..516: 150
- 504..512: 150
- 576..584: 126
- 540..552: 141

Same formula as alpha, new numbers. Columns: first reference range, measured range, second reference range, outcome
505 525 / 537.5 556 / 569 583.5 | -0.19 K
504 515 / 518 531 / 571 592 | -0.01 K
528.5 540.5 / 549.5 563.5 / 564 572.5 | 0.81 K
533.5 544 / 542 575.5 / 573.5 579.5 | 0.03 K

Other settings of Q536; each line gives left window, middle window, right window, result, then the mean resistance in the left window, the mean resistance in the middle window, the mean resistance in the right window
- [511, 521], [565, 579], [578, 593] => 0.44 K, 155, 132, 132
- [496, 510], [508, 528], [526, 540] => 0.17 K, 147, 150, 156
